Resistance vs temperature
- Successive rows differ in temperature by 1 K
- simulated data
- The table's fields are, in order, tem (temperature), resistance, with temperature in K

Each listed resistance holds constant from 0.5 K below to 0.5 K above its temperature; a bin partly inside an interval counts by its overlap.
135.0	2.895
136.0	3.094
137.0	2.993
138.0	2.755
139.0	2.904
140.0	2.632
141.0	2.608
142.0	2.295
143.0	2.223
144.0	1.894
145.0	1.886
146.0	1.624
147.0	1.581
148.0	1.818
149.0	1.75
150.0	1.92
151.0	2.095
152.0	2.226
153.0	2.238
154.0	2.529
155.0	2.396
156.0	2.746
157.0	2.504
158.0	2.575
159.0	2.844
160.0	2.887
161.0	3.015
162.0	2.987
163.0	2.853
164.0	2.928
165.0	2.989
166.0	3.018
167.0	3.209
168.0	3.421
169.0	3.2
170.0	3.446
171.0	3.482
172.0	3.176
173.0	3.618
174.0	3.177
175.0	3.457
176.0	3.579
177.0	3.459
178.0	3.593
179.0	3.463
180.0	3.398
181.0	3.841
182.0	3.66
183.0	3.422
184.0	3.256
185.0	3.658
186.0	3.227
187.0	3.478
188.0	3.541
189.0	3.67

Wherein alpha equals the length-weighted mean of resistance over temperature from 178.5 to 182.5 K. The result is 3.59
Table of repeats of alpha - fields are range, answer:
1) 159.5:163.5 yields 2.94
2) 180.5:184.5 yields 3.54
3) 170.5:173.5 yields 3.43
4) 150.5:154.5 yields 2.27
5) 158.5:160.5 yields 2.87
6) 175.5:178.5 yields 3.54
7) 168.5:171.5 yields 3.38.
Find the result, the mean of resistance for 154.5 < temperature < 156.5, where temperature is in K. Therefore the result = 2.57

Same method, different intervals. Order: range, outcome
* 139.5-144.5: 2.33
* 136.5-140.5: 2.82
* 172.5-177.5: 3.46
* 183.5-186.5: 3.38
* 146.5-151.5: 1.83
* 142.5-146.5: 1.91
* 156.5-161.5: 2.77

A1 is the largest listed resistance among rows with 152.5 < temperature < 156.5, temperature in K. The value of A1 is 2.746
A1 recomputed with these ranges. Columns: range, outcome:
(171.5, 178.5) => 3.618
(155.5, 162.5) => 3.015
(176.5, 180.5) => 3.593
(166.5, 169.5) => 3.421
